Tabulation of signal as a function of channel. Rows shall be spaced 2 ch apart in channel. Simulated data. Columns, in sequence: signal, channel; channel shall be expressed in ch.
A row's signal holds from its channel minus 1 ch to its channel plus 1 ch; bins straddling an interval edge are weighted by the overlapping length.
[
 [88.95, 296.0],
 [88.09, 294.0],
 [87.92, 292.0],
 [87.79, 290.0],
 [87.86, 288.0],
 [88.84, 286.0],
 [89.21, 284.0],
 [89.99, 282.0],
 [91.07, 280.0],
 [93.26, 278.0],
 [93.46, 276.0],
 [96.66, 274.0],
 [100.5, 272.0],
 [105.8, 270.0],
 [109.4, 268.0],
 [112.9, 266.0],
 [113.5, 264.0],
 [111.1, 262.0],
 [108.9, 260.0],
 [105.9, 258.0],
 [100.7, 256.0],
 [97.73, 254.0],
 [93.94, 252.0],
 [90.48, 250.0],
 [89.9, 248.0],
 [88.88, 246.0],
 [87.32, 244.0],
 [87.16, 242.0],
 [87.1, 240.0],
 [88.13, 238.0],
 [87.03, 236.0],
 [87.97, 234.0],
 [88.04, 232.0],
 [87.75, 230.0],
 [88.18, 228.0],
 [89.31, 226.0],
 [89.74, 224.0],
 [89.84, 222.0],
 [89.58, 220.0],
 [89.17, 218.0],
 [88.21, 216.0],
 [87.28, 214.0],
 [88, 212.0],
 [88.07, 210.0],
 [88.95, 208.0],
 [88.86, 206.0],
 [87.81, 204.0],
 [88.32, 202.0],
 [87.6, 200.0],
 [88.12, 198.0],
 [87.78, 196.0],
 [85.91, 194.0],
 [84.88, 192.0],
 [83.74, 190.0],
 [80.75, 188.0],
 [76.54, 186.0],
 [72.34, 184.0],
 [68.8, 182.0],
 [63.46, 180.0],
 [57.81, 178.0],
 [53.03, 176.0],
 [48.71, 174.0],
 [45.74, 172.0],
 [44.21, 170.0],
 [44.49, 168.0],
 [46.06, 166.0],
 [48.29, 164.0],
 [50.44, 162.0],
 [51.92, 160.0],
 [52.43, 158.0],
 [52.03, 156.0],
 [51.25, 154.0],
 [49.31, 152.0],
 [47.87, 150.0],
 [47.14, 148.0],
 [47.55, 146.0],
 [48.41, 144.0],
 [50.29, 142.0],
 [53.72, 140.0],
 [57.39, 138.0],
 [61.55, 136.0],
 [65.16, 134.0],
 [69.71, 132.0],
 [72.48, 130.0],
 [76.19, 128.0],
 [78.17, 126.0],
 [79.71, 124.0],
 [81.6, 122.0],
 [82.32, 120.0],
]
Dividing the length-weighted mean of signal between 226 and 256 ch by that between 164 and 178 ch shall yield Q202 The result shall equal 1.87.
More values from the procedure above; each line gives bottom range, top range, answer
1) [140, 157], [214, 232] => 1.79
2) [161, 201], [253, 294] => 1.49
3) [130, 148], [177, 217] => 1.44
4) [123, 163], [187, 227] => 1.51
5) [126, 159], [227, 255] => 1.56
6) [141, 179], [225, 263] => 1.88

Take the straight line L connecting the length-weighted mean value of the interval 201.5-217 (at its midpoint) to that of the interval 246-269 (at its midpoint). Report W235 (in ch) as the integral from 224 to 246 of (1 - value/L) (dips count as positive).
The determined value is 1.8 ch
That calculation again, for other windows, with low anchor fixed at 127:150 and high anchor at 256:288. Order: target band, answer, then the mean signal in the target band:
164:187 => 4.7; 56.1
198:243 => -2.3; 88.3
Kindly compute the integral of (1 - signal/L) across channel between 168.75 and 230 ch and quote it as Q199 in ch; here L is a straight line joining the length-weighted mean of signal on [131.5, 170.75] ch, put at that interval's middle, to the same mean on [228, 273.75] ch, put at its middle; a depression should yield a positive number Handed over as -4.2 ch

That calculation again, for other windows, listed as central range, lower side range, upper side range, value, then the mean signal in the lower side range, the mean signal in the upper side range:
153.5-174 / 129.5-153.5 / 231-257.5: 4.65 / 55.4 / 90.6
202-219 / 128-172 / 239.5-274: -1.89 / 53.3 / 99.6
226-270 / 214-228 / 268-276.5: -0.25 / 89.1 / 101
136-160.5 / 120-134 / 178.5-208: 8.37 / 75.9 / 81.6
